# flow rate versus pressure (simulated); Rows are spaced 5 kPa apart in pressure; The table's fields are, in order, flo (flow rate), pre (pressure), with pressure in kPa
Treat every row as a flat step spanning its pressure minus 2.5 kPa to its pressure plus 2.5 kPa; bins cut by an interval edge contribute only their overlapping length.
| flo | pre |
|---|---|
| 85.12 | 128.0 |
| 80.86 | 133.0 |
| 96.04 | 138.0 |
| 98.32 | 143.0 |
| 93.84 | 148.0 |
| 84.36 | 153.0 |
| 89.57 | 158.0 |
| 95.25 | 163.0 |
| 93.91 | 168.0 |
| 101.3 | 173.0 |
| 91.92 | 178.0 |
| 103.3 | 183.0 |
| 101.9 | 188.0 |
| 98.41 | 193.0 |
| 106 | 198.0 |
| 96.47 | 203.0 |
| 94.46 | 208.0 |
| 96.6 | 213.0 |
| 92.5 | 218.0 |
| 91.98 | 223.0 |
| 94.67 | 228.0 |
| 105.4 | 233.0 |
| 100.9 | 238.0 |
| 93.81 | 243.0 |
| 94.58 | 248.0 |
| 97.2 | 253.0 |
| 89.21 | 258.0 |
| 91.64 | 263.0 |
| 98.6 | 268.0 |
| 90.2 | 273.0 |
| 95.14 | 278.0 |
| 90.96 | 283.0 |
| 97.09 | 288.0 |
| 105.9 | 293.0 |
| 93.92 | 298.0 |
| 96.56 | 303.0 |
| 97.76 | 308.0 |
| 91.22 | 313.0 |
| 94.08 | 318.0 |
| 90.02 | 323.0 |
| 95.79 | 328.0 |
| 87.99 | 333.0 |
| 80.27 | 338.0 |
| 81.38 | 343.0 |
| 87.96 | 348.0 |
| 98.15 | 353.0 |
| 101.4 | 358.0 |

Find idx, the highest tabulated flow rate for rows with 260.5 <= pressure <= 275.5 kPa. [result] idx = 98.6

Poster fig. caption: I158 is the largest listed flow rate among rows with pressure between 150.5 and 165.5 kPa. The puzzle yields 95.25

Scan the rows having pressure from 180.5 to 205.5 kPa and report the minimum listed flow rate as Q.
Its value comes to 96.47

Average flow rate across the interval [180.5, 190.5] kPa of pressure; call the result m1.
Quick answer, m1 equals 103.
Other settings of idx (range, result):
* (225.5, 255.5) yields 105.4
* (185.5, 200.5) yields 106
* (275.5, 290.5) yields 97.09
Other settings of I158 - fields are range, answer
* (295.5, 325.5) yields 97.76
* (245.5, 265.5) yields 97.2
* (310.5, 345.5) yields 95.79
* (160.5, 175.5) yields 101.3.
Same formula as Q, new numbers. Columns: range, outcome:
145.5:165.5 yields 84.36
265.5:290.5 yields 90.2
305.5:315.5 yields 91.22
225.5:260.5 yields 89.21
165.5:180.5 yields 91.92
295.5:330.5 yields 90.02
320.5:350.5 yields 80.27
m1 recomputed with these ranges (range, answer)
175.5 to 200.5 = 100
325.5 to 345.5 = 86.4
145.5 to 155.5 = 89.1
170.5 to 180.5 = 96.6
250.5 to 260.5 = 93.2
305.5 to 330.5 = 93.8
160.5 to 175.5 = 96.8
